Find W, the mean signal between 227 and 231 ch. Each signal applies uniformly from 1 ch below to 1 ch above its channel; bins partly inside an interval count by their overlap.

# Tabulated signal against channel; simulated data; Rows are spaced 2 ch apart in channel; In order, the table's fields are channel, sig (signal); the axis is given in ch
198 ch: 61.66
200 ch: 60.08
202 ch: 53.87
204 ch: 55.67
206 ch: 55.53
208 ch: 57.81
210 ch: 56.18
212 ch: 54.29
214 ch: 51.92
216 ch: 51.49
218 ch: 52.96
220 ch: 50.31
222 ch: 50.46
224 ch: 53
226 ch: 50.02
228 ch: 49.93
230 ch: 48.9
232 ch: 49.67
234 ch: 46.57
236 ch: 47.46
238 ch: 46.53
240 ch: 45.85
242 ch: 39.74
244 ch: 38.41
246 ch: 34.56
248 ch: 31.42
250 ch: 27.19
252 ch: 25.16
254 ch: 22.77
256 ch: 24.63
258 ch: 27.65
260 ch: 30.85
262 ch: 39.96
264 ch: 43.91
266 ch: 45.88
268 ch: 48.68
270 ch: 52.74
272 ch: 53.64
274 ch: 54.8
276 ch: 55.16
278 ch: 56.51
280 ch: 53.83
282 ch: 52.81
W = 49.4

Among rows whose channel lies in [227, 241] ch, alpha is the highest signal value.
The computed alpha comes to 49.93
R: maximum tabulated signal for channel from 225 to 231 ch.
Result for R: 50.02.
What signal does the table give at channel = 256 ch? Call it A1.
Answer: 24.63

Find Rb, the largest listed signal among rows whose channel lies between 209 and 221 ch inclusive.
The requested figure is 56.18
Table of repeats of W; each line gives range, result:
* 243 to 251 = 32.9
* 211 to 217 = 52.6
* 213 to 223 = 51.4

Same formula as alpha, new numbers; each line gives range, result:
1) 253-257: 24.63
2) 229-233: 49.67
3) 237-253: 46.53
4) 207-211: 57.81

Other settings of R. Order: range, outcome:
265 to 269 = 48.68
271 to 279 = 56.51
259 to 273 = 53.64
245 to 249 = 34.56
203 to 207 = 55.67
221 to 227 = 53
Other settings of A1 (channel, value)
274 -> 54.8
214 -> 51.92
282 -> 52.81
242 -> 39.74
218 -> 52.96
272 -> 53.64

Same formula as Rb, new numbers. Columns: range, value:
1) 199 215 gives 60.08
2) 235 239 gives 47.46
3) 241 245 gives 39.74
